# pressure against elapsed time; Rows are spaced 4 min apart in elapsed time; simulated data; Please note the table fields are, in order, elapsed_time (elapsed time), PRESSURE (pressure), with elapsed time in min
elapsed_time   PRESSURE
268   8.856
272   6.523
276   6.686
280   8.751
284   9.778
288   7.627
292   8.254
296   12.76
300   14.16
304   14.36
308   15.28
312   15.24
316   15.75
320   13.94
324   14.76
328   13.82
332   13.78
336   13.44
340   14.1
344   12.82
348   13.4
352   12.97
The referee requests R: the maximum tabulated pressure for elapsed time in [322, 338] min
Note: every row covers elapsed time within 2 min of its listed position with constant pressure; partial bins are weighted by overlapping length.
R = 14.76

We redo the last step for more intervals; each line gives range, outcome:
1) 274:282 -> 8.751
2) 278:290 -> 9.778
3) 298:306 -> 14.36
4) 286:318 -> 15.75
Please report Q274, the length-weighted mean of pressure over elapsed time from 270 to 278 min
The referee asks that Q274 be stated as 6.6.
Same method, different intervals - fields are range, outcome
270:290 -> 7.87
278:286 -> 9.26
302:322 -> 14.9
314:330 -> 14.6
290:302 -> 11.7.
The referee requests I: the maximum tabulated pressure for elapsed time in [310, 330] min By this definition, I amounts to 15.75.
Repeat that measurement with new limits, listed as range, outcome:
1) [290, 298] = 12.76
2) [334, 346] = 14.1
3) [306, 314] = 15.28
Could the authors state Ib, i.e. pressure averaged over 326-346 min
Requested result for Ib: 13.6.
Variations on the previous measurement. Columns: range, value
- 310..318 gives 15.5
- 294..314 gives 14.4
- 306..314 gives 15.3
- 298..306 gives 14.3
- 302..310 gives 14.8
